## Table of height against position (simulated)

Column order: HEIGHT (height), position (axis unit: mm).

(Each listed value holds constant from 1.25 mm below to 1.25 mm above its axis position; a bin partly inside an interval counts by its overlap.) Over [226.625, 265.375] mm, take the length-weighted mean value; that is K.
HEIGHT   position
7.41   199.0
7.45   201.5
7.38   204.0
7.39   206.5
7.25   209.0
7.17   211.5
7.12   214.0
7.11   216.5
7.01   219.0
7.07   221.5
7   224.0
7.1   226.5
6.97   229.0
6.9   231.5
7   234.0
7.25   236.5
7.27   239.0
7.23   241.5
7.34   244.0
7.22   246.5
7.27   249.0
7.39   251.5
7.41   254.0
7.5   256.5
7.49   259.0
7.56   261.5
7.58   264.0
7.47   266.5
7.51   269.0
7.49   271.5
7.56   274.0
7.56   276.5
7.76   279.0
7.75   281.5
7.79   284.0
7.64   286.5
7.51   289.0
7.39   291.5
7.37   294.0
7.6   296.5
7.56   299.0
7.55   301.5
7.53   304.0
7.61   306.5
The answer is 7.29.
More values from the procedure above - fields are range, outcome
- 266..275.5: 7.51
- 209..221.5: 7.11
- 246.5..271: 7.45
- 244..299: 7.51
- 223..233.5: 6.99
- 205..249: 7.15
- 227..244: 7.12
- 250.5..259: 7.44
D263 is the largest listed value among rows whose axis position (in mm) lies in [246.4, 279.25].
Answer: 7.76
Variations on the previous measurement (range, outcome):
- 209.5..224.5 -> 7.17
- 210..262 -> 7.56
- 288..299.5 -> 7.6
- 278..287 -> 7.79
